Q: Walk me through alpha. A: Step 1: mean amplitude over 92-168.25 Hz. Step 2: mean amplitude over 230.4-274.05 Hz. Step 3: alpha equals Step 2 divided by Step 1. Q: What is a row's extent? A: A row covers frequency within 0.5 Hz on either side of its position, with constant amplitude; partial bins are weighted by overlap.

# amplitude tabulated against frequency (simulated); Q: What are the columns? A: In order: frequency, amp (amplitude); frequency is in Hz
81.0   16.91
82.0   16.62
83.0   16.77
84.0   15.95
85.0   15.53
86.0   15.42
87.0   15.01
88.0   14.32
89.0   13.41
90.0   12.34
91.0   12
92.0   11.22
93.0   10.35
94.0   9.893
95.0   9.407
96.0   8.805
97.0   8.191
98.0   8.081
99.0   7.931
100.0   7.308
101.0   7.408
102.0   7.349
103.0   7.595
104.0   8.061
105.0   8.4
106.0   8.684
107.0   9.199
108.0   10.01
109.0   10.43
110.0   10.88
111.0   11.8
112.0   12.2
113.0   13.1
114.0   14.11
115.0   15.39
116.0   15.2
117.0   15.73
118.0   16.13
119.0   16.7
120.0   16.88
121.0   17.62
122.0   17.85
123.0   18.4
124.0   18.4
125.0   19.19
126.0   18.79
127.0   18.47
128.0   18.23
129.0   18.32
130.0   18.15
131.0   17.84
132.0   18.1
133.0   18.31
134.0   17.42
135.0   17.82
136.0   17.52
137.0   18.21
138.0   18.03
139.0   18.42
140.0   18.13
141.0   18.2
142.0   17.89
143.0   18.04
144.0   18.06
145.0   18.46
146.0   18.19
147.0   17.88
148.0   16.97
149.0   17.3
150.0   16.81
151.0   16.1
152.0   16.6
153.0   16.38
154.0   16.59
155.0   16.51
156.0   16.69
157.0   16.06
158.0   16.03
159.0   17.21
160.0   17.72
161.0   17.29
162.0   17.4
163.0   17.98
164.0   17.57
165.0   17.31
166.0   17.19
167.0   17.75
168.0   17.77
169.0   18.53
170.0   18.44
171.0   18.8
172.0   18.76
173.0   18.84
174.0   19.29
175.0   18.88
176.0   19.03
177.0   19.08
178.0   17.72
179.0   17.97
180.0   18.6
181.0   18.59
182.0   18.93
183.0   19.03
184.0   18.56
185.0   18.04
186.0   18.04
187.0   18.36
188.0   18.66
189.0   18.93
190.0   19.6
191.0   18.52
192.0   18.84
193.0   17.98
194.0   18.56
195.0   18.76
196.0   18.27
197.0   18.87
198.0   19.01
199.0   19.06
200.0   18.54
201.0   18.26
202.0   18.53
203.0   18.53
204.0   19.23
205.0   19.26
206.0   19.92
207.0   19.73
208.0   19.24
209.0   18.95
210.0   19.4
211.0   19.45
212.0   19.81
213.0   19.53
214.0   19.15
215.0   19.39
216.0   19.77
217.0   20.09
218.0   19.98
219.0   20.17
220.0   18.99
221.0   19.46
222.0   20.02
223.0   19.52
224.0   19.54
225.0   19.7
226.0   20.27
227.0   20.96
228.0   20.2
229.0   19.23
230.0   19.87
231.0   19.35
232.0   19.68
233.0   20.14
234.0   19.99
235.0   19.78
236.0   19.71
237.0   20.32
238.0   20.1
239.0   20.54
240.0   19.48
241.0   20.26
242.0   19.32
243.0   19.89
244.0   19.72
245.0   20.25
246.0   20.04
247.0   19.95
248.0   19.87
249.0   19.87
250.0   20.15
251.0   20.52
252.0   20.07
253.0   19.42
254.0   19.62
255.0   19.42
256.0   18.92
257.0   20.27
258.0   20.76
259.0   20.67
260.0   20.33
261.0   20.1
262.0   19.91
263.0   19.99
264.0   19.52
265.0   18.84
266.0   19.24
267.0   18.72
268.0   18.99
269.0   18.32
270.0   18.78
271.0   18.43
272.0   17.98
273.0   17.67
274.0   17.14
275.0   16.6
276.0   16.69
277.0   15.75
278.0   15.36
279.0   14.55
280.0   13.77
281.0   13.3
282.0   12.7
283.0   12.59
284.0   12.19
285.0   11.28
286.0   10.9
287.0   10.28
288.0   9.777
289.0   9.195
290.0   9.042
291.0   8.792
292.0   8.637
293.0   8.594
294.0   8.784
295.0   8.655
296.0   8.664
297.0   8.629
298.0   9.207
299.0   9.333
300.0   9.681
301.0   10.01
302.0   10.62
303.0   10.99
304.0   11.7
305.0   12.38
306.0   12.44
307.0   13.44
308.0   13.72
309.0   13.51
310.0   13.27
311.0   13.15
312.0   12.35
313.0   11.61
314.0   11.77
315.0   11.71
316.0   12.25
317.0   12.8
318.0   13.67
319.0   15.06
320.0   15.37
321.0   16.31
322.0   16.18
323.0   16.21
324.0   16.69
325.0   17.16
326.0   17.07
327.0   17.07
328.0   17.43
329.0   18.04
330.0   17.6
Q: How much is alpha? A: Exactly 1.30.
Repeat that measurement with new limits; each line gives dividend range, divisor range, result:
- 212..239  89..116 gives 1.95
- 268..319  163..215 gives 0.67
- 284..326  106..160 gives 0.72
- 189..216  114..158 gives 1.09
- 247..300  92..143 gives 1.10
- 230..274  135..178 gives 1.11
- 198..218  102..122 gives 1.54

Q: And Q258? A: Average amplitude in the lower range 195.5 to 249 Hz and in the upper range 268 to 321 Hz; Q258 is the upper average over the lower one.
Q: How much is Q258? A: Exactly 0.6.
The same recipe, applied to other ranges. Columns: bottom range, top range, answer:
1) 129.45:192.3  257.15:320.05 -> 0.77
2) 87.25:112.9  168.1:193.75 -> 1.88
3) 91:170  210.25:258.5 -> 1.31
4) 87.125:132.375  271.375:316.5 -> 0.92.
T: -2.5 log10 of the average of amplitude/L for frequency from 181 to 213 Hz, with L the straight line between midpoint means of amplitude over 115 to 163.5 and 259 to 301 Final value -0.17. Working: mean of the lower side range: 17.5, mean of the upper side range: 14.1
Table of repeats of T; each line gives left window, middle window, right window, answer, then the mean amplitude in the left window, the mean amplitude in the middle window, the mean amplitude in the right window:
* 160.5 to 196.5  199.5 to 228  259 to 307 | -0.16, 18.4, 19.5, 13.8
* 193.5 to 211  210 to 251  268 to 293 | -0.17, 19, 19.8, 13.7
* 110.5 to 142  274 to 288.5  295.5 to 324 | -0.02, 17.1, 13.4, 12.4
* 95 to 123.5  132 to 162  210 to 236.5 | -0.21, 11.7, 17.4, 19.8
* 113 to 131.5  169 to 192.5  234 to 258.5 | -0.01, 17.2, 18.7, 19.9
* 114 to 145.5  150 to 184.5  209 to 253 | 0.04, 17.7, 17.8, 19.8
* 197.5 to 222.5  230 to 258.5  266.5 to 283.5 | -0.13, 19.3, 19.9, 16.3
